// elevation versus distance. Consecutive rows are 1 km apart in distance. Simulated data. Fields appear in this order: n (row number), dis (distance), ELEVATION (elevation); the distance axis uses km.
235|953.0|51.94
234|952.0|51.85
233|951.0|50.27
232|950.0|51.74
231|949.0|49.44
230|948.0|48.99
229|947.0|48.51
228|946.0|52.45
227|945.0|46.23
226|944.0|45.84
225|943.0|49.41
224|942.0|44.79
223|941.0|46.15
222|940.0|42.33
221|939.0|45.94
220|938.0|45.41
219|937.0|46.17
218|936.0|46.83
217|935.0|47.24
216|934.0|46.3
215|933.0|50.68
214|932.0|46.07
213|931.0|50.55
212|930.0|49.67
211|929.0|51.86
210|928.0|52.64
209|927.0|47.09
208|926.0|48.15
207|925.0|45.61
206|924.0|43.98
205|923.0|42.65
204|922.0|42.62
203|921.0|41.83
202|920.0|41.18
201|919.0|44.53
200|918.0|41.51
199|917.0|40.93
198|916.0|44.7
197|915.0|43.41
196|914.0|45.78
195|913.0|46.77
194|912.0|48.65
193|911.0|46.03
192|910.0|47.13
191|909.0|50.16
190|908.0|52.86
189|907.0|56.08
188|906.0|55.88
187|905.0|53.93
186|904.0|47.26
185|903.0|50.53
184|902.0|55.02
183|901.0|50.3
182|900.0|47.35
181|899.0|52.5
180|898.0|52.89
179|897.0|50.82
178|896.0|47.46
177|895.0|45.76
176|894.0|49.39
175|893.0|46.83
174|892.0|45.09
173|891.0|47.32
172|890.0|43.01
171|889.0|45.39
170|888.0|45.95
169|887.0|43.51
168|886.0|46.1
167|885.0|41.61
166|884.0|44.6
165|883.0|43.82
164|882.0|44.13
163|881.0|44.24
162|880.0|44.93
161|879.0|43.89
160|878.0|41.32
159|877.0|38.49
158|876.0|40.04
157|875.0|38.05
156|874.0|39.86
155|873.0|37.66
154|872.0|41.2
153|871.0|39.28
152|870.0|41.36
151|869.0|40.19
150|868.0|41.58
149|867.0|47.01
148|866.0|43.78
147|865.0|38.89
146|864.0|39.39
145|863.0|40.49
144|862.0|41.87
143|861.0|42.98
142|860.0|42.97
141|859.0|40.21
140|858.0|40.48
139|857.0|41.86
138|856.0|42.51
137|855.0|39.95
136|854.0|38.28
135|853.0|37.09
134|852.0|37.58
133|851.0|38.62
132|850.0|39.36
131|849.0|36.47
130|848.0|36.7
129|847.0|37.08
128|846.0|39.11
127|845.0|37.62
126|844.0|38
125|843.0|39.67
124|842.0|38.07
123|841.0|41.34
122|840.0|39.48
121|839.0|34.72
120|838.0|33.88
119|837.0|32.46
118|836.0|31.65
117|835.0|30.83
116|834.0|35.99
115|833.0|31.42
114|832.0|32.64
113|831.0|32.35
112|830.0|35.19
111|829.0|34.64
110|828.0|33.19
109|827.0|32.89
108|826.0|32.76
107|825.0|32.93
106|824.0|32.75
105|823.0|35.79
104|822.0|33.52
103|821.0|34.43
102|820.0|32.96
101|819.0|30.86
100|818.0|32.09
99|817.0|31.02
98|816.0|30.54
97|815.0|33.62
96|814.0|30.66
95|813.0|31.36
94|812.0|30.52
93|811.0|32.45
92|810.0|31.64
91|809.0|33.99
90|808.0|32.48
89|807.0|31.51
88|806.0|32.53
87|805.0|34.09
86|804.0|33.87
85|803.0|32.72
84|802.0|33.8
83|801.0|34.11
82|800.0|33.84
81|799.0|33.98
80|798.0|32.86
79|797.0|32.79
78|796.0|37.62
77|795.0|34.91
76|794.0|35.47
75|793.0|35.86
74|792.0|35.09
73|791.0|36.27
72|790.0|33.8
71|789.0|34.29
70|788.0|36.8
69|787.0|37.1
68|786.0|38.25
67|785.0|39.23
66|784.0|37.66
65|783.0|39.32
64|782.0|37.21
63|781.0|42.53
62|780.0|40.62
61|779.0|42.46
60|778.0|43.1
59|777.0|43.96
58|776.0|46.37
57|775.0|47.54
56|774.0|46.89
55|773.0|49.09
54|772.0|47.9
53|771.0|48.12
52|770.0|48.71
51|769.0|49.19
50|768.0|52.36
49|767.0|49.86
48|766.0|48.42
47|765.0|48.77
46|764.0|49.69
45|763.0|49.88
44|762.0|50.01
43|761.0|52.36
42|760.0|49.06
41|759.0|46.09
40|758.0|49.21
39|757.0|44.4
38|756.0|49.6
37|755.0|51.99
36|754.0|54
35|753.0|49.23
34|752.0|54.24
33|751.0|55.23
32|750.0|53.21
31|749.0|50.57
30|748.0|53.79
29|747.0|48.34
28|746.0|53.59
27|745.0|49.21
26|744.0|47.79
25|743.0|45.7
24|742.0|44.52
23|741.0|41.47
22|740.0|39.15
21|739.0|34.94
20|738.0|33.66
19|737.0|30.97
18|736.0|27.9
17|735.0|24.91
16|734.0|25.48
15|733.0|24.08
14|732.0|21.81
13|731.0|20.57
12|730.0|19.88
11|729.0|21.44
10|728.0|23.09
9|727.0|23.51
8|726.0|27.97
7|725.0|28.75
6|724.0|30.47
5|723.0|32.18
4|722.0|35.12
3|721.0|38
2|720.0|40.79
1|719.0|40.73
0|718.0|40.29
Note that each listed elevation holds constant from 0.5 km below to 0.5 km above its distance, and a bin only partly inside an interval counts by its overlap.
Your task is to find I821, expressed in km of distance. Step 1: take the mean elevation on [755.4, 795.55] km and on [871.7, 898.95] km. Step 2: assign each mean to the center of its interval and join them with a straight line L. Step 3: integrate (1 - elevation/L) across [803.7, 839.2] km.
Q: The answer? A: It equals 9.1 km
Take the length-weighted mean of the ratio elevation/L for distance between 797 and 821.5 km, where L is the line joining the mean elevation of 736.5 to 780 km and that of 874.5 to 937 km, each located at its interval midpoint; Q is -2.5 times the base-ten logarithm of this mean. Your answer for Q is 0.40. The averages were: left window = 47.5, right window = 46.6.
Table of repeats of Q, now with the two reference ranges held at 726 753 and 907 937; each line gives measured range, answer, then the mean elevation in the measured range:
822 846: 0.21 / 34.9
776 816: 0.13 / 35.6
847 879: 0.09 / 40.2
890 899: -0.07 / 48.1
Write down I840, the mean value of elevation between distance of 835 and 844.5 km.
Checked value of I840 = 36.3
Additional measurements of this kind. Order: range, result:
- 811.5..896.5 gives 38.7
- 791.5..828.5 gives 33.2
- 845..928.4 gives 44.1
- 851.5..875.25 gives 40.6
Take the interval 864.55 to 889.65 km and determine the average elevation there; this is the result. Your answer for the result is 42.3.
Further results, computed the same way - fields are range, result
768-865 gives 37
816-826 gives 32.8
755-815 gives 40.3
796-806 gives 33.7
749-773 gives 50.1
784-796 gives 36.2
